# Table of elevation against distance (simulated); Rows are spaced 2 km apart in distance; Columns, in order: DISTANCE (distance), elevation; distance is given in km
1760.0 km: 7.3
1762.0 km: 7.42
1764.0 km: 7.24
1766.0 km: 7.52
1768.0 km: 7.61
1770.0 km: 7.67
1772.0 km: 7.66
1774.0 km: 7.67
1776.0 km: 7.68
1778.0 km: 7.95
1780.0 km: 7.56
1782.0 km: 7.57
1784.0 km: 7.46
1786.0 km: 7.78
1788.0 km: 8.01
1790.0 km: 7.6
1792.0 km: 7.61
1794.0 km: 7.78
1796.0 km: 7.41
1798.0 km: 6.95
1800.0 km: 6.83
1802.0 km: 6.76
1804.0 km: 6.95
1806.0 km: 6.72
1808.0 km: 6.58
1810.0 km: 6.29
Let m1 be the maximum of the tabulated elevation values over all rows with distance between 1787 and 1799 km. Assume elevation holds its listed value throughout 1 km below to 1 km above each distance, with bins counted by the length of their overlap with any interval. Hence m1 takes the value 8.01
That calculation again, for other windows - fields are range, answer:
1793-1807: 7.78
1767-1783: 7.95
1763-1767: 7.52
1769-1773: 7.67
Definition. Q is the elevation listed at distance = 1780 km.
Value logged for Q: 7.56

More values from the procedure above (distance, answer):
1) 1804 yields 6.95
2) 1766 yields 7.52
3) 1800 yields 6.83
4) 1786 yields 7.78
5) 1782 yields 7.57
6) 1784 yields 7.46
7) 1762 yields 7.42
